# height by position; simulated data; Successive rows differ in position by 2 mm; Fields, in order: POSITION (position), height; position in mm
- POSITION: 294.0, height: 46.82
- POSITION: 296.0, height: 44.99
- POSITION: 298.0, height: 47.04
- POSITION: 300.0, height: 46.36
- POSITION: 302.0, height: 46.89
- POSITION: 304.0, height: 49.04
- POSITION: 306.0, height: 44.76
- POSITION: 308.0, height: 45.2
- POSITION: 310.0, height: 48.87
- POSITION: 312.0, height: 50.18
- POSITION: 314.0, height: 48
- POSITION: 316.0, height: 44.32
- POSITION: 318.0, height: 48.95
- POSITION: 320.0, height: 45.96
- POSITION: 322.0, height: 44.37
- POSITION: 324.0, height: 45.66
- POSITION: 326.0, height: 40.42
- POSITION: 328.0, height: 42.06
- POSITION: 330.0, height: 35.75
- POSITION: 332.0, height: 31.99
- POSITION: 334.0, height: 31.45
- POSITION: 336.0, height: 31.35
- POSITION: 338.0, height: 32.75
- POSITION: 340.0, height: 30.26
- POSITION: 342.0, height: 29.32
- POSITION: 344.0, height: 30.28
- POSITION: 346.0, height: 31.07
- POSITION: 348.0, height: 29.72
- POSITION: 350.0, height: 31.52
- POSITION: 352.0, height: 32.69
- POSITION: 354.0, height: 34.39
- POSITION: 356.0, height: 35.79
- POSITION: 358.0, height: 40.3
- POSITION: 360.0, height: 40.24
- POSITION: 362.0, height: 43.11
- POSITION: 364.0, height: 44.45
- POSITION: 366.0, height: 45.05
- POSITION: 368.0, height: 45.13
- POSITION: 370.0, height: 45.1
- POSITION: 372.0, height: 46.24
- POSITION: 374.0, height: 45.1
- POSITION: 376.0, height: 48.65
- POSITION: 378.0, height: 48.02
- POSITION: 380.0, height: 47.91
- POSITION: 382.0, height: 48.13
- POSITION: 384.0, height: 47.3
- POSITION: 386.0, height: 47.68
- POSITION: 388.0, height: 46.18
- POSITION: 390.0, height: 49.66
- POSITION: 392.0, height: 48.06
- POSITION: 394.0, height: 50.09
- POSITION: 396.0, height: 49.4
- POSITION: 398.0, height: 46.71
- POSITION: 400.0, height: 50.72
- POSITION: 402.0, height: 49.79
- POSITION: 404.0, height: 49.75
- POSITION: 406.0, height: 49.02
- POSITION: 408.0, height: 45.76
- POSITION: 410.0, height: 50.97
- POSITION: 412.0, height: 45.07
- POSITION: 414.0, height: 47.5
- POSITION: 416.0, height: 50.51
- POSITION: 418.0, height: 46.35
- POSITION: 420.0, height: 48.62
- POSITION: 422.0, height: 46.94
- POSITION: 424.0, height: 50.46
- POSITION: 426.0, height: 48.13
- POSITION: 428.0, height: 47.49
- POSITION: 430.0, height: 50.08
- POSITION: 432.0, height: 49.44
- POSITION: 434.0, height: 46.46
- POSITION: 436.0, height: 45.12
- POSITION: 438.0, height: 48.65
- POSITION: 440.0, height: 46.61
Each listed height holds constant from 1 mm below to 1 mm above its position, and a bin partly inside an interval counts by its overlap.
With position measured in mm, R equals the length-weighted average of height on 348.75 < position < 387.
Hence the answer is 42.9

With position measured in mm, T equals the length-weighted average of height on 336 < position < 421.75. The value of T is 43.3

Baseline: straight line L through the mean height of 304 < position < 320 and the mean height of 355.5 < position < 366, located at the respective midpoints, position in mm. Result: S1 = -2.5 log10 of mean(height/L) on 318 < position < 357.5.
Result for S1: 0.24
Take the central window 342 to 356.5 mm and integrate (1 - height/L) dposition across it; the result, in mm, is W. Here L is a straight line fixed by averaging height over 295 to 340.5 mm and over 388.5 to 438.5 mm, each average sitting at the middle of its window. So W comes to 4.1 mm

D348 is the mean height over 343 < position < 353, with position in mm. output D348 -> 31.1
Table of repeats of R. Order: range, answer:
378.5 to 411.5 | 48.5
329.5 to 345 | 31.5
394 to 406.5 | 49.3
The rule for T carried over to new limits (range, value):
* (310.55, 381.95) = 40.1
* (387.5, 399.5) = 48.5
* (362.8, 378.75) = 45.9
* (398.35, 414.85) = 48.5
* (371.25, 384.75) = 47.4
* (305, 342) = 40.9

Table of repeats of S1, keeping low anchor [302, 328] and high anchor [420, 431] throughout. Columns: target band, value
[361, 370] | 0.066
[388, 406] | -0.025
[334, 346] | 0.450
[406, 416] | 0.011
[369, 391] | 0.008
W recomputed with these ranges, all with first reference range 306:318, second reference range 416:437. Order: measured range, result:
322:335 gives 2.5 mm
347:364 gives 4.0 mm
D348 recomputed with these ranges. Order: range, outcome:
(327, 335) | 35.3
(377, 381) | 48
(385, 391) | 47.8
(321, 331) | 41.7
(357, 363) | 41.2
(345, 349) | 30.4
